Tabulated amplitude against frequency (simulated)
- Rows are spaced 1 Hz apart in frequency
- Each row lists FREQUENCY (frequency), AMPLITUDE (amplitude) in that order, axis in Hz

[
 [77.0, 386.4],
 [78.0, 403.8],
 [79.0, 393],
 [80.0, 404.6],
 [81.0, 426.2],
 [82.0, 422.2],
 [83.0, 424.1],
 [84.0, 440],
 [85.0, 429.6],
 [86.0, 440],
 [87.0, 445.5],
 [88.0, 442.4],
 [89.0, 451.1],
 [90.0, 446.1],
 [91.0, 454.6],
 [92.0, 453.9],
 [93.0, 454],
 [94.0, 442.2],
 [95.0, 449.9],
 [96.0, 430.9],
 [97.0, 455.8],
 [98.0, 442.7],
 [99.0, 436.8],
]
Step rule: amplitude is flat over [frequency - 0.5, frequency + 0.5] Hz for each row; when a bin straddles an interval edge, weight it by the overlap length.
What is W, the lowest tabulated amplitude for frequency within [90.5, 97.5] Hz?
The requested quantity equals 430.9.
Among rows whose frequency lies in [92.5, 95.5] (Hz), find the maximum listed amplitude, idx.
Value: 454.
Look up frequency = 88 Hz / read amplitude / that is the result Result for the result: 442.4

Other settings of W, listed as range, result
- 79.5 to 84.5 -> 404.6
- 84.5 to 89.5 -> 429.6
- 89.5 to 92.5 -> 446.1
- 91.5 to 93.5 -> 453.9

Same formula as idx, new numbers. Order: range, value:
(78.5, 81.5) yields 426.2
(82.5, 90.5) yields 451.1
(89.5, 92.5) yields 454.6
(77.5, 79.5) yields 403.8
